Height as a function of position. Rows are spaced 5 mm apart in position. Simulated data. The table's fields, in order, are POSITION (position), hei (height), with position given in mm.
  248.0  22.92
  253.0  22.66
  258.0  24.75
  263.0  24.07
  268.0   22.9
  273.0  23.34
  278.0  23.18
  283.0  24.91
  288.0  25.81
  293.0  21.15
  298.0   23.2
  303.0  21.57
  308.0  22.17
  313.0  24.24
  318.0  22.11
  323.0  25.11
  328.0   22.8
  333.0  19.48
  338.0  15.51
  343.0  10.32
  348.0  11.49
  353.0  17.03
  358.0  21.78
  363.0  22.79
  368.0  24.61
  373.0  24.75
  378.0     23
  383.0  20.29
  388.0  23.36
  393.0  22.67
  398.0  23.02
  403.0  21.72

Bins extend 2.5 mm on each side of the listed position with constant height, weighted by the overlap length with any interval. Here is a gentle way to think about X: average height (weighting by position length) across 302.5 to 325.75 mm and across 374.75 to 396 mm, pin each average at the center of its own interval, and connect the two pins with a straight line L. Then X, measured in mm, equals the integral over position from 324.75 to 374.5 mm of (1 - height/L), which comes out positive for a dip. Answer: 8.2 mm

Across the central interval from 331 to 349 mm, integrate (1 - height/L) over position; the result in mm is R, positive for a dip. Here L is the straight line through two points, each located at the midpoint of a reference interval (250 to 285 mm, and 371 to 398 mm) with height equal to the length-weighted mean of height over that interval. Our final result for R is 6.9 mm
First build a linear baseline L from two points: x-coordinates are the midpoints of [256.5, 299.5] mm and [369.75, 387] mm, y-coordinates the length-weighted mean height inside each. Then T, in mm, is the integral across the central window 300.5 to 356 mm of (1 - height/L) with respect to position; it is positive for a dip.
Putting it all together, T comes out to 9.5 mm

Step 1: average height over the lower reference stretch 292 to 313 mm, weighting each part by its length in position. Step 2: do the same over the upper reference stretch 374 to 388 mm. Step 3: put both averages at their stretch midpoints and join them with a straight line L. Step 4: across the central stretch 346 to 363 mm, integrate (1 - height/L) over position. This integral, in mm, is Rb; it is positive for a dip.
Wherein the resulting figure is 3.4 mm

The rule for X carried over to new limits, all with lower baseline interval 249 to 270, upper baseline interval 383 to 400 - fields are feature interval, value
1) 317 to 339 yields 1.7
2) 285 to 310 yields 0.5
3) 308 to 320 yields 0.1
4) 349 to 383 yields 1.6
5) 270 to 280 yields 0.1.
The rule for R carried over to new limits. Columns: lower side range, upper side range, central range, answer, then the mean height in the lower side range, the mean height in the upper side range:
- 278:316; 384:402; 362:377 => -0.8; 23.3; 22.7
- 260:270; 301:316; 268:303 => -0.4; 23.6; 22.7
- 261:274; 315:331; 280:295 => -0.4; 23.4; 23.2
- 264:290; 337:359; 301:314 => -1.7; 24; 14.8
